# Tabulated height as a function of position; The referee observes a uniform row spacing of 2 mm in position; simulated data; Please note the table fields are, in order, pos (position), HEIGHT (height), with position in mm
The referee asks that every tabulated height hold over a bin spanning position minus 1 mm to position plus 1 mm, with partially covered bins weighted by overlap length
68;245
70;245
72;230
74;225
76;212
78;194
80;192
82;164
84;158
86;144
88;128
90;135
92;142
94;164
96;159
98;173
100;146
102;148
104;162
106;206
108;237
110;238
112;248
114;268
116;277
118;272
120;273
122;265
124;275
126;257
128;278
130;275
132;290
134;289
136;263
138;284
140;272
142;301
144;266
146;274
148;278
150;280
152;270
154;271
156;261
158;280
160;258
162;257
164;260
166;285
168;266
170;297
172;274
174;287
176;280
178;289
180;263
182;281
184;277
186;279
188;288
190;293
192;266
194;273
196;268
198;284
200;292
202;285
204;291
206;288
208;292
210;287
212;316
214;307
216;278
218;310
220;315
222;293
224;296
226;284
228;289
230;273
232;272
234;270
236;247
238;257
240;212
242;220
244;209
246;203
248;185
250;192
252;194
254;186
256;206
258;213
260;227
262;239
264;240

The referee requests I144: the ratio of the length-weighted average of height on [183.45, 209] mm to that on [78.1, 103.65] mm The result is 1.81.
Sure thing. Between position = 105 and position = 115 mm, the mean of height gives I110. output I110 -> 239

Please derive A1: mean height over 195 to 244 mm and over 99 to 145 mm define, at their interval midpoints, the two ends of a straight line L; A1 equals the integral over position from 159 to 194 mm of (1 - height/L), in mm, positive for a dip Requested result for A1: -1.2 mm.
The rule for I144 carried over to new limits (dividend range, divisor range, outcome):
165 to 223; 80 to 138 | 1.32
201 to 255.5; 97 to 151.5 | 1.03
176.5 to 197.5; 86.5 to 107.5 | 1.76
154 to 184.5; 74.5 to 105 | 1.69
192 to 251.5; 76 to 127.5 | 1.33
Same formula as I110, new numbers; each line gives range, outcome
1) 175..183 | 278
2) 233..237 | 258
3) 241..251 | 202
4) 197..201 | 288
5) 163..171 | 277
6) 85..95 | 143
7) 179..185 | 274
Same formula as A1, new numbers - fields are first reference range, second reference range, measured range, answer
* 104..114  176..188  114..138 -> -3.37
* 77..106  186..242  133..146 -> -4.50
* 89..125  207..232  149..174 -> -2.12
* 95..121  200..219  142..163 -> -1.74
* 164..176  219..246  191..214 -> -1.36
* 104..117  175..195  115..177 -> -4.06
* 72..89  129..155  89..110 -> 4.06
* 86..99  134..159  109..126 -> -4.61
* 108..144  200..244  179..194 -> -0.11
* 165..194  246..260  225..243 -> -3.12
